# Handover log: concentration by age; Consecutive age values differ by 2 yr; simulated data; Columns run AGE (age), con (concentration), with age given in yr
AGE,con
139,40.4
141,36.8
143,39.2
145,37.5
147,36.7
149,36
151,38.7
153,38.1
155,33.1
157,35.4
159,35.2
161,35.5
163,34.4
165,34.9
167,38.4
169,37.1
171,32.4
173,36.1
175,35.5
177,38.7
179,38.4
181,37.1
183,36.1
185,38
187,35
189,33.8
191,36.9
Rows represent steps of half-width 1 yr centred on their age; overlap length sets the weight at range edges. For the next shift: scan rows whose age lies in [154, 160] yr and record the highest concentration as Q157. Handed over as 35.4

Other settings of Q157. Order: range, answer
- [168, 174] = 37.1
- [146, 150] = 36.7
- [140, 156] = 39.2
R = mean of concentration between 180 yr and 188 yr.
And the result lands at 36.5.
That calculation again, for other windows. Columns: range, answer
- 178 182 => 37.8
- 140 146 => 37.8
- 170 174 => 34.2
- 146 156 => 36.5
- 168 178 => 36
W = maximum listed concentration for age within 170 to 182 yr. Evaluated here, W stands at 38.7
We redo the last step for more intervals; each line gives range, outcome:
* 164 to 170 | 38.4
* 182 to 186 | 38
